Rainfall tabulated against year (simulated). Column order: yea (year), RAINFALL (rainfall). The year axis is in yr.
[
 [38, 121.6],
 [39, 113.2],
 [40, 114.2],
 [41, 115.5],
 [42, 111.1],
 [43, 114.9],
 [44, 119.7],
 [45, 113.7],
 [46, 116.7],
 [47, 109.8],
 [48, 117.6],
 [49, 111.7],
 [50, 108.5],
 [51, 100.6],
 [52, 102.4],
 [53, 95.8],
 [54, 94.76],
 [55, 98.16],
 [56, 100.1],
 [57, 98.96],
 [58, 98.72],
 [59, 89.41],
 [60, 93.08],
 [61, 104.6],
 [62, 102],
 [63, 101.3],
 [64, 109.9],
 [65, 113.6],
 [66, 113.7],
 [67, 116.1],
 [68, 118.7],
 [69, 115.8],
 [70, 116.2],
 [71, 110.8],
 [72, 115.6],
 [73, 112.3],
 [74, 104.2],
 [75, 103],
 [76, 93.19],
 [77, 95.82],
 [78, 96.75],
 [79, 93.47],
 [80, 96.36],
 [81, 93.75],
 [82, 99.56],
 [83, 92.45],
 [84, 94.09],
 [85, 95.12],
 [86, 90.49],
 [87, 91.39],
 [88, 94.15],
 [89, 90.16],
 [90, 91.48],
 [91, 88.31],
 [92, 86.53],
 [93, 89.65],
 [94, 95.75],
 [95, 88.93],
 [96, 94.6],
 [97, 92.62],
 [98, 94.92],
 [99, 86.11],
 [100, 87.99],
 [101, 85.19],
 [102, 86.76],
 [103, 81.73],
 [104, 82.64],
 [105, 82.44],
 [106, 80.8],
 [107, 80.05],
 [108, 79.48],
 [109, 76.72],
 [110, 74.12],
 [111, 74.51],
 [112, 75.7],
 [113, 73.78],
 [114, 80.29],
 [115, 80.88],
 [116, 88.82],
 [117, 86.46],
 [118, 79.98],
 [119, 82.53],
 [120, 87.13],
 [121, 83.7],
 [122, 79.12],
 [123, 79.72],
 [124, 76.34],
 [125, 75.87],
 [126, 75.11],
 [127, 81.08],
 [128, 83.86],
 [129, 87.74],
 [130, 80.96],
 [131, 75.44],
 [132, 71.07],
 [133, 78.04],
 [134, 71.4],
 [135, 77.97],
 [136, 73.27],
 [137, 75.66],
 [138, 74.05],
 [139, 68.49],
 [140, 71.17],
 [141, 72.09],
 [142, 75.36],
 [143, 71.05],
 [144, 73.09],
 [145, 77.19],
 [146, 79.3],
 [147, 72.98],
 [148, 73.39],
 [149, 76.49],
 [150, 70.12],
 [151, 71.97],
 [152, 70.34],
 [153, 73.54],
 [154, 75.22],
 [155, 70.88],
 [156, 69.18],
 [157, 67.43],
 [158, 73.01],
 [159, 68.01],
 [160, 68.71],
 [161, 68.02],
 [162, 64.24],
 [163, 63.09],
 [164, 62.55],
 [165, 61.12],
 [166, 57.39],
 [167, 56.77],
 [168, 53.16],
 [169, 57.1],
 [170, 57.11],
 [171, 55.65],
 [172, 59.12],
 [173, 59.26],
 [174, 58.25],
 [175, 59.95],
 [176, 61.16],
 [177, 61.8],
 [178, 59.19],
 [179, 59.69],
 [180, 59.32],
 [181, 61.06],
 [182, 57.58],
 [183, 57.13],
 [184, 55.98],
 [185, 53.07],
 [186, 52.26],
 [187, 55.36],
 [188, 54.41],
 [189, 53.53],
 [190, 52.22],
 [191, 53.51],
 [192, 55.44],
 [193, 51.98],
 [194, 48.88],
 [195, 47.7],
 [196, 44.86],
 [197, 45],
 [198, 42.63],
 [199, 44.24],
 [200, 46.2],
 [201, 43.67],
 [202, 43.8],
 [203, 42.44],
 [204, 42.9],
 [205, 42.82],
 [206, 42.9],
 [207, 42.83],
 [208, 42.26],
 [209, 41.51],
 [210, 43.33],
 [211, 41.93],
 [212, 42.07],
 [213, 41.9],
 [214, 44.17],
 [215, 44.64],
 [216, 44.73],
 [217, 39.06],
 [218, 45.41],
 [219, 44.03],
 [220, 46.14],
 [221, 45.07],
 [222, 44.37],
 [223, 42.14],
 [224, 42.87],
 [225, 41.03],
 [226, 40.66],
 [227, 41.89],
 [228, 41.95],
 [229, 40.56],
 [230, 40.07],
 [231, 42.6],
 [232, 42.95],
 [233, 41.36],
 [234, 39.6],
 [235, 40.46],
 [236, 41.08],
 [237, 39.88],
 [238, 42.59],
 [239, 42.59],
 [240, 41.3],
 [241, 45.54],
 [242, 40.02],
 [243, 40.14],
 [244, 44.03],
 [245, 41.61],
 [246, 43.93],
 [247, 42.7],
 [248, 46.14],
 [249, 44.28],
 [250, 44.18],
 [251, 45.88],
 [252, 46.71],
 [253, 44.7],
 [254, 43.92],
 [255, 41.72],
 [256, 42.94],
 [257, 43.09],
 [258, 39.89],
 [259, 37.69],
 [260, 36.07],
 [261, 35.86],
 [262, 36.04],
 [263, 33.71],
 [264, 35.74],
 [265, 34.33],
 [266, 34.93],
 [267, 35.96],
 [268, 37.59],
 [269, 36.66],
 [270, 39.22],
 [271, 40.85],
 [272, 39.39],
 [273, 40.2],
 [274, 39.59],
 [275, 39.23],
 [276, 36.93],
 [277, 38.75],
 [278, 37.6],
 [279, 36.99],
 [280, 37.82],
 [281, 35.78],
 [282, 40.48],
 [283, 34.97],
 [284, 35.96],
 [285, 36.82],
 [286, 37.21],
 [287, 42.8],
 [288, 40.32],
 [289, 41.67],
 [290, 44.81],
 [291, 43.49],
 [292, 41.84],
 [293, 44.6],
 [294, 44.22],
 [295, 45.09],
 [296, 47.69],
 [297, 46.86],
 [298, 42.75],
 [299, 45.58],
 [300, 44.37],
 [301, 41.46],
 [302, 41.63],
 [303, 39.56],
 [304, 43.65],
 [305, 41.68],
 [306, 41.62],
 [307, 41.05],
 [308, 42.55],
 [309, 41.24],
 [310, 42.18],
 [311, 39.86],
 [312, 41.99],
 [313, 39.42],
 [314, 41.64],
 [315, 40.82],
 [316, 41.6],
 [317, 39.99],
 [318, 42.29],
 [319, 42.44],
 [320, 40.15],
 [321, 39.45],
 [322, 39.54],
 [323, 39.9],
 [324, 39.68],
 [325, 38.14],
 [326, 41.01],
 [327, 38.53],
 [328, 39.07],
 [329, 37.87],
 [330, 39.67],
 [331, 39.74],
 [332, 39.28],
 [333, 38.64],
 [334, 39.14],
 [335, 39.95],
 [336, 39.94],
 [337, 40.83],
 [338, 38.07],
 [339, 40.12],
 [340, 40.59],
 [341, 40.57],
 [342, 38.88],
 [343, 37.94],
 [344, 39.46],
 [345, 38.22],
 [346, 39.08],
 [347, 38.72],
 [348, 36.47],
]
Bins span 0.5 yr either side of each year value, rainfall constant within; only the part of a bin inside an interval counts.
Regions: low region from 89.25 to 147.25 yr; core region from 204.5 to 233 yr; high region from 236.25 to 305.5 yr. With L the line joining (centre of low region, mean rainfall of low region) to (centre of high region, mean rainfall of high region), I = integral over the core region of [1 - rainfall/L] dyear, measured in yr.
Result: 6.1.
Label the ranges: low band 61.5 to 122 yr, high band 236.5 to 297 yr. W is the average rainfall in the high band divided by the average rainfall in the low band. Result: 0.44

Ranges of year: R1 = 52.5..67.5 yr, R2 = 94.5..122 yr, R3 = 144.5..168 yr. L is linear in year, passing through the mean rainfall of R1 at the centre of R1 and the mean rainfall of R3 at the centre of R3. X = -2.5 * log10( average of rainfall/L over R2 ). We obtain 0.03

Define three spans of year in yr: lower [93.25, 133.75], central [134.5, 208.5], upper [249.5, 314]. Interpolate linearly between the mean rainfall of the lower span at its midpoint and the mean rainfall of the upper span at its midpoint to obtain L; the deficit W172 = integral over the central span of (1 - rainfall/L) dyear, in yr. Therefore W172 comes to 8.7 yr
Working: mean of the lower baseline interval 82.2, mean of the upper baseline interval 40.5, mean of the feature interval 60.3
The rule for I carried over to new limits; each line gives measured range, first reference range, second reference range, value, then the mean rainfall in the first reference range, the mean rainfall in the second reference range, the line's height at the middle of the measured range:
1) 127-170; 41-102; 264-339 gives 5.2 yr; 101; 40.2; 80.6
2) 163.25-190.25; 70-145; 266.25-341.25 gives 4.7 yr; 85.4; 40.4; 69.5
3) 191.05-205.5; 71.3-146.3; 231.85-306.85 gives 3.4 yr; 84.8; 40.8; 60.3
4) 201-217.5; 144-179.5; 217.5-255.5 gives 2.7 yr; 65.6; 42.8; 51.1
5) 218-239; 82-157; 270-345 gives 5.6 yr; 80.8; 40.5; 57.4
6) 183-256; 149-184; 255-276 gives 7.1 yr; 63.3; 38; 49.7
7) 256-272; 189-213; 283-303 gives 2.2 yr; 45.5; 42.3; 43.3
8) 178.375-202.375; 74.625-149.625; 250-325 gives 4.7 yr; 83.2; 40.5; 64.2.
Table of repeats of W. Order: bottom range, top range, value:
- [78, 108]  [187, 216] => 0.51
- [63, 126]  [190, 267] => 0.47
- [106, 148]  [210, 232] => 0.55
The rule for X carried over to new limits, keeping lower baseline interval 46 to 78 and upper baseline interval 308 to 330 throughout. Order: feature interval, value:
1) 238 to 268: 0.36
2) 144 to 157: 0.14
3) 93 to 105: 0.09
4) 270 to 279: 0.31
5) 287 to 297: 0.08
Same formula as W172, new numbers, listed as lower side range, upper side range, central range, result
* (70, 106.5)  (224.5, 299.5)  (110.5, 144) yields 1.63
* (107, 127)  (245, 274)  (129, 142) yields -0.04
